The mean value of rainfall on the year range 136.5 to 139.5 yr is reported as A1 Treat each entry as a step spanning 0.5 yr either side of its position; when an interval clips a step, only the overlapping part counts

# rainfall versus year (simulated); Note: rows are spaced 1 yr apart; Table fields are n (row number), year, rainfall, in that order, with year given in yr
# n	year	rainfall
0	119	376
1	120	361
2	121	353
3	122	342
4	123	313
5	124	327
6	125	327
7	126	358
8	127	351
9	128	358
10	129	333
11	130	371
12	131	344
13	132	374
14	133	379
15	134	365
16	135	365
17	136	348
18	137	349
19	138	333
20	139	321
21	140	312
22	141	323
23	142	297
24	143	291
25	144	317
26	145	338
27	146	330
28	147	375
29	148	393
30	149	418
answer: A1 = 334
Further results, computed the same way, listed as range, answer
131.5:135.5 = 371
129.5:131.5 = 358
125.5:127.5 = 354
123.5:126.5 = 337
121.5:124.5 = 327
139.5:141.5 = 318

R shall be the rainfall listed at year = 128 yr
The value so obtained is 358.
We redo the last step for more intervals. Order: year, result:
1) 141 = 323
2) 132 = 374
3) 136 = 348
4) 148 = 393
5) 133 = 379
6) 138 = 333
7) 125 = 327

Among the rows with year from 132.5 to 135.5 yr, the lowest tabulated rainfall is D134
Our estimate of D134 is 365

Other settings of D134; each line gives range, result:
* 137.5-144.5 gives 291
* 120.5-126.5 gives 313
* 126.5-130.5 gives 333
